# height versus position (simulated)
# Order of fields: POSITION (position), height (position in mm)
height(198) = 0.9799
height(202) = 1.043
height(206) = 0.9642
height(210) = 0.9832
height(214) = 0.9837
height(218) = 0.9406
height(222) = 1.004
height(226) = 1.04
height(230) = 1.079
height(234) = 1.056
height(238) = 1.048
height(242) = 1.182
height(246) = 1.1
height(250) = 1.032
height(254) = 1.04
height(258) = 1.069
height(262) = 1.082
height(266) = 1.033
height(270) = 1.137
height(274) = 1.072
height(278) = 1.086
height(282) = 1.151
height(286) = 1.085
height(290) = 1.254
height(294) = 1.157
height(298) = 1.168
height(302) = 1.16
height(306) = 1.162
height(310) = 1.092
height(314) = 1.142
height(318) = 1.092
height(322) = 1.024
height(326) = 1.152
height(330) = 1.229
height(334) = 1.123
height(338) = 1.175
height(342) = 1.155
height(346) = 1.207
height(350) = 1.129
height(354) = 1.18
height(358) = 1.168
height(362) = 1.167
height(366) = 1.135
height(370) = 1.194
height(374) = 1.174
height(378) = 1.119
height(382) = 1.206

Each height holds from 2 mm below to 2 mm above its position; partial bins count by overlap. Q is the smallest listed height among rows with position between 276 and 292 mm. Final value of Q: 1.085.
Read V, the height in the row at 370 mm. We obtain 1.194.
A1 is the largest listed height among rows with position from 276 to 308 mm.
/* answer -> 1.254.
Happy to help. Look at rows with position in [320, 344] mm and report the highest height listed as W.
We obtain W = 1.229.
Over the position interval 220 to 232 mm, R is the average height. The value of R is 1.04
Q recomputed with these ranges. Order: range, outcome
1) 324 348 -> 1.123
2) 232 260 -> 1.032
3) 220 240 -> 1.004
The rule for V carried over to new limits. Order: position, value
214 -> 0.9837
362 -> 1.167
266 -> 1.033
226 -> 1.04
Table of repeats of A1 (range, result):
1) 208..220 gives 0.9837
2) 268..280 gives 1.137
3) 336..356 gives 1.207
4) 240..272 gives 1.182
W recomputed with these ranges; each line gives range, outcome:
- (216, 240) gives 1.079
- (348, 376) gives 1.194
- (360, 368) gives 1.167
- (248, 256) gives 1.04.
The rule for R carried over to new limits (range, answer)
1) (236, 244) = 1.11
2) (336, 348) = 1.18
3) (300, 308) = 1.16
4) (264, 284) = 1.1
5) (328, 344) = 1.17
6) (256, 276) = 1.08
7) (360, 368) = 1.15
